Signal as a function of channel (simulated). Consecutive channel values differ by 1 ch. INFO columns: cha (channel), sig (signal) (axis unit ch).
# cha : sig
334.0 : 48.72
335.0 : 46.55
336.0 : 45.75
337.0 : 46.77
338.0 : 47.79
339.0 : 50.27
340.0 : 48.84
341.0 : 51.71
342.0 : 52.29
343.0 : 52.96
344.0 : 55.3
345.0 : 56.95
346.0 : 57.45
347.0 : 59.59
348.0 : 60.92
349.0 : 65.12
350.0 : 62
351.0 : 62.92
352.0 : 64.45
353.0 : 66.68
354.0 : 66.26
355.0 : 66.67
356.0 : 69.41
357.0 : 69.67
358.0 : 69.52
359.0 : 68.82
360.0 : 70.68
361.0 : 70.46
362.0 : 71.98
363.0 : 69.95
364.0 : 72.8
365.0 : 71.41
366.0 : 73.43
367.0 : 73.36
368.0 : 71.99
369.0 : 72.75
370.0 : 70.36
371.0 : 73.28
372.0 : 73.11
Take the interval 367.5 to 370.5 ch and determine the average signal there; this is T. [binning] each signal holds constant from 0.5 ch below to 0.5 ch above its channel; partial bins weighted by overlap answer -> 71.7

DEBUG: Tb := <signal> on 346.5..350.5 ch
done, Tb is 61.9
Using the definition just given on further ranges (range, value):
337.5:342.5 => 50.2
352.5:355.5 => 66.5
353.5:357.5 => 68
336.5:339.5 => 48.3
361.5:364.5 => 71.6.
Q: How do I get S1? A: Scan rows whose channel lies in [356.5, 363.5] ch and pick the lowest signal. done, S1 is 68.82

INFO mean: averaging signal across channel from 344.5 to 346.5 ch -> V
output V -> 57.2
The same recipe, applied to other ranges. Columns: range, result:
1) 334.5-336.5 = 46.1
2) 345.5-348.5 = 59.3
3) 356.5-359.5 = 69.3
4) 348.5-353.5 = 64.2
